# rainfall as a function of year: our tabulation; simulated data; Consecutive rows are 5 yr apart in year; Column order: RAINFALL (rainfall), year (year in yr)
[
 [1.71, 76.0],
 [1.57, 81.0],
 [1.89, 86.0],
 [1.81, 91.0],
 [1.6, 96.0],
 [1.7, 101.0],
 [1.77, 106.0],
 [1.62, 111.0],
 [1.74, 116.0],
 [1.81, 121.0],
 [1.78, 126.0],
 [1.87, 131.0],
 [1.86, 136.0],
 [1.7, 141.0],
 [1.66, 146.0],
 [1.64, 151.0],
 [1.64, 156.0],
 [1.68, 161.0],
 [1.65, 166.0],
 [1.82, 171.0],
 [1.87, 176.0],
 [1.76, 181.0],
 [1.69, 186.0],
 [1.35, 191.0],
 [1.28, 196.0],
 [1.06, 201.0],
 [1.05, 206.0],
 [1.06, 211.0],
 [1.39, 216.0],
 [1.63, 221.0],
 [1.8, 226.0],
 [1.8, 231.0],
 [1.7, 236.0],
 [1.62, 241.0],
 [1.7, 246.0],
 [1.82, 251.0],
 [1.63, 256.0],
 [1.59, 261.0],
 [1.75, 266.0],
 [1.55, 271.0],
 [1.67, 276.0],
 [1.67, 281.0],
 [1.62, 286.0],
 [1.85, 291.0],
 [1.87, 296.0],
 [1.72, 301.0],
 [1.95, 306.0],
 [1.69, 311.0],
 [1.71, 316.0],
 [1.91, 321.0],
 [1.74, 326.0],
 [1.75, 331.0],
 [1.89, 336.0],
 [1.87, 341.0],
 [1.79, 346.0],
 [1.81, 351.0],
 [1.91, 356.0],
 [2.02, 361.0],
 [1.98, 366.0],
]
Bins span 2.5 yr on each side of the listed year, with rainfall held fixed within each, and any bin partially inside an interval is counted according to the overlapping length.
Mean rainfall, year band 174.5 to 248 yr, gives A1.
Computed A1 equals 1.51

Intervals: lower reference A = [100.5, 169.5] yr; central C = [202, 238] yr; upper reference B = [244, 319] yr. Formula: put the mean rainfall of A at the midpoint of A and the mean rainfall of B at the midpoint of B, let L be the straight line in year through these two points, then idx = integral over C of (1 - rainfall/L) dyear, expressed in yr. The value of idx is 5.29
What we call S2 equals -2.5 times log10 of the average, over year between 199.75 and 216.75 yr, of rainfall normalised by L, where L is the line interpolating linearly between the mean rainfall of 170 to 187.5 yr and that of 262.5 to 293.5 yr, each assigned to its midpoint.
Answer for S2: 0.49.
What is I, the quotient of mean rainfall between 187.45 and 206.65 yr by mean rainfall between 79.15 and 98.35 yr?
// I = 0.71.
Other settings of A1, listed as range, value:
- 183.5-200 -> 1.41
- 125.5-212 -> 1.58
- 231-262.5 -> 1.69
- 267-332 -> 1.75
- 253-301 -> 1.69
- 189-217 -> 1.19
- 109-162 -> 1.73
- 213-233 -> 1.64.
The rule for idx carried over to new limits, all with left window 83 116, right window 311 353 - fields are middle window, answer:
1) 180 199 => 2.9 yr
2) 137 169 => 1.3 yr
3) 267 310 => 1.3 yr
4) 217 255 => 1.4 yr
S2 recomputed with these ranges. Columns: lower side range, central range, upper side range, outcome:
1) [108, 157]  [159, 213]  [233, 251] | 0.16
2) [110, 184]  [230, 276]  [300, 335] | 0.06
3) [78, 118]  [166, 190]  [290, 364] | 0.01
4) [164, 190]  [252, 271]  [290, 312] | 0.09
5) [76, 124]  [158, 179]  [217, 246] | -0.03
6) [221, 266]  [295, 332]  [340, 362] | 0.01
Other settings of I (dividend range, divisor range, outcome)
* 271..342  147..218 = 1.18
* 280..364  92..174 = 1.05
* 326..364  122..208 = 1.15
